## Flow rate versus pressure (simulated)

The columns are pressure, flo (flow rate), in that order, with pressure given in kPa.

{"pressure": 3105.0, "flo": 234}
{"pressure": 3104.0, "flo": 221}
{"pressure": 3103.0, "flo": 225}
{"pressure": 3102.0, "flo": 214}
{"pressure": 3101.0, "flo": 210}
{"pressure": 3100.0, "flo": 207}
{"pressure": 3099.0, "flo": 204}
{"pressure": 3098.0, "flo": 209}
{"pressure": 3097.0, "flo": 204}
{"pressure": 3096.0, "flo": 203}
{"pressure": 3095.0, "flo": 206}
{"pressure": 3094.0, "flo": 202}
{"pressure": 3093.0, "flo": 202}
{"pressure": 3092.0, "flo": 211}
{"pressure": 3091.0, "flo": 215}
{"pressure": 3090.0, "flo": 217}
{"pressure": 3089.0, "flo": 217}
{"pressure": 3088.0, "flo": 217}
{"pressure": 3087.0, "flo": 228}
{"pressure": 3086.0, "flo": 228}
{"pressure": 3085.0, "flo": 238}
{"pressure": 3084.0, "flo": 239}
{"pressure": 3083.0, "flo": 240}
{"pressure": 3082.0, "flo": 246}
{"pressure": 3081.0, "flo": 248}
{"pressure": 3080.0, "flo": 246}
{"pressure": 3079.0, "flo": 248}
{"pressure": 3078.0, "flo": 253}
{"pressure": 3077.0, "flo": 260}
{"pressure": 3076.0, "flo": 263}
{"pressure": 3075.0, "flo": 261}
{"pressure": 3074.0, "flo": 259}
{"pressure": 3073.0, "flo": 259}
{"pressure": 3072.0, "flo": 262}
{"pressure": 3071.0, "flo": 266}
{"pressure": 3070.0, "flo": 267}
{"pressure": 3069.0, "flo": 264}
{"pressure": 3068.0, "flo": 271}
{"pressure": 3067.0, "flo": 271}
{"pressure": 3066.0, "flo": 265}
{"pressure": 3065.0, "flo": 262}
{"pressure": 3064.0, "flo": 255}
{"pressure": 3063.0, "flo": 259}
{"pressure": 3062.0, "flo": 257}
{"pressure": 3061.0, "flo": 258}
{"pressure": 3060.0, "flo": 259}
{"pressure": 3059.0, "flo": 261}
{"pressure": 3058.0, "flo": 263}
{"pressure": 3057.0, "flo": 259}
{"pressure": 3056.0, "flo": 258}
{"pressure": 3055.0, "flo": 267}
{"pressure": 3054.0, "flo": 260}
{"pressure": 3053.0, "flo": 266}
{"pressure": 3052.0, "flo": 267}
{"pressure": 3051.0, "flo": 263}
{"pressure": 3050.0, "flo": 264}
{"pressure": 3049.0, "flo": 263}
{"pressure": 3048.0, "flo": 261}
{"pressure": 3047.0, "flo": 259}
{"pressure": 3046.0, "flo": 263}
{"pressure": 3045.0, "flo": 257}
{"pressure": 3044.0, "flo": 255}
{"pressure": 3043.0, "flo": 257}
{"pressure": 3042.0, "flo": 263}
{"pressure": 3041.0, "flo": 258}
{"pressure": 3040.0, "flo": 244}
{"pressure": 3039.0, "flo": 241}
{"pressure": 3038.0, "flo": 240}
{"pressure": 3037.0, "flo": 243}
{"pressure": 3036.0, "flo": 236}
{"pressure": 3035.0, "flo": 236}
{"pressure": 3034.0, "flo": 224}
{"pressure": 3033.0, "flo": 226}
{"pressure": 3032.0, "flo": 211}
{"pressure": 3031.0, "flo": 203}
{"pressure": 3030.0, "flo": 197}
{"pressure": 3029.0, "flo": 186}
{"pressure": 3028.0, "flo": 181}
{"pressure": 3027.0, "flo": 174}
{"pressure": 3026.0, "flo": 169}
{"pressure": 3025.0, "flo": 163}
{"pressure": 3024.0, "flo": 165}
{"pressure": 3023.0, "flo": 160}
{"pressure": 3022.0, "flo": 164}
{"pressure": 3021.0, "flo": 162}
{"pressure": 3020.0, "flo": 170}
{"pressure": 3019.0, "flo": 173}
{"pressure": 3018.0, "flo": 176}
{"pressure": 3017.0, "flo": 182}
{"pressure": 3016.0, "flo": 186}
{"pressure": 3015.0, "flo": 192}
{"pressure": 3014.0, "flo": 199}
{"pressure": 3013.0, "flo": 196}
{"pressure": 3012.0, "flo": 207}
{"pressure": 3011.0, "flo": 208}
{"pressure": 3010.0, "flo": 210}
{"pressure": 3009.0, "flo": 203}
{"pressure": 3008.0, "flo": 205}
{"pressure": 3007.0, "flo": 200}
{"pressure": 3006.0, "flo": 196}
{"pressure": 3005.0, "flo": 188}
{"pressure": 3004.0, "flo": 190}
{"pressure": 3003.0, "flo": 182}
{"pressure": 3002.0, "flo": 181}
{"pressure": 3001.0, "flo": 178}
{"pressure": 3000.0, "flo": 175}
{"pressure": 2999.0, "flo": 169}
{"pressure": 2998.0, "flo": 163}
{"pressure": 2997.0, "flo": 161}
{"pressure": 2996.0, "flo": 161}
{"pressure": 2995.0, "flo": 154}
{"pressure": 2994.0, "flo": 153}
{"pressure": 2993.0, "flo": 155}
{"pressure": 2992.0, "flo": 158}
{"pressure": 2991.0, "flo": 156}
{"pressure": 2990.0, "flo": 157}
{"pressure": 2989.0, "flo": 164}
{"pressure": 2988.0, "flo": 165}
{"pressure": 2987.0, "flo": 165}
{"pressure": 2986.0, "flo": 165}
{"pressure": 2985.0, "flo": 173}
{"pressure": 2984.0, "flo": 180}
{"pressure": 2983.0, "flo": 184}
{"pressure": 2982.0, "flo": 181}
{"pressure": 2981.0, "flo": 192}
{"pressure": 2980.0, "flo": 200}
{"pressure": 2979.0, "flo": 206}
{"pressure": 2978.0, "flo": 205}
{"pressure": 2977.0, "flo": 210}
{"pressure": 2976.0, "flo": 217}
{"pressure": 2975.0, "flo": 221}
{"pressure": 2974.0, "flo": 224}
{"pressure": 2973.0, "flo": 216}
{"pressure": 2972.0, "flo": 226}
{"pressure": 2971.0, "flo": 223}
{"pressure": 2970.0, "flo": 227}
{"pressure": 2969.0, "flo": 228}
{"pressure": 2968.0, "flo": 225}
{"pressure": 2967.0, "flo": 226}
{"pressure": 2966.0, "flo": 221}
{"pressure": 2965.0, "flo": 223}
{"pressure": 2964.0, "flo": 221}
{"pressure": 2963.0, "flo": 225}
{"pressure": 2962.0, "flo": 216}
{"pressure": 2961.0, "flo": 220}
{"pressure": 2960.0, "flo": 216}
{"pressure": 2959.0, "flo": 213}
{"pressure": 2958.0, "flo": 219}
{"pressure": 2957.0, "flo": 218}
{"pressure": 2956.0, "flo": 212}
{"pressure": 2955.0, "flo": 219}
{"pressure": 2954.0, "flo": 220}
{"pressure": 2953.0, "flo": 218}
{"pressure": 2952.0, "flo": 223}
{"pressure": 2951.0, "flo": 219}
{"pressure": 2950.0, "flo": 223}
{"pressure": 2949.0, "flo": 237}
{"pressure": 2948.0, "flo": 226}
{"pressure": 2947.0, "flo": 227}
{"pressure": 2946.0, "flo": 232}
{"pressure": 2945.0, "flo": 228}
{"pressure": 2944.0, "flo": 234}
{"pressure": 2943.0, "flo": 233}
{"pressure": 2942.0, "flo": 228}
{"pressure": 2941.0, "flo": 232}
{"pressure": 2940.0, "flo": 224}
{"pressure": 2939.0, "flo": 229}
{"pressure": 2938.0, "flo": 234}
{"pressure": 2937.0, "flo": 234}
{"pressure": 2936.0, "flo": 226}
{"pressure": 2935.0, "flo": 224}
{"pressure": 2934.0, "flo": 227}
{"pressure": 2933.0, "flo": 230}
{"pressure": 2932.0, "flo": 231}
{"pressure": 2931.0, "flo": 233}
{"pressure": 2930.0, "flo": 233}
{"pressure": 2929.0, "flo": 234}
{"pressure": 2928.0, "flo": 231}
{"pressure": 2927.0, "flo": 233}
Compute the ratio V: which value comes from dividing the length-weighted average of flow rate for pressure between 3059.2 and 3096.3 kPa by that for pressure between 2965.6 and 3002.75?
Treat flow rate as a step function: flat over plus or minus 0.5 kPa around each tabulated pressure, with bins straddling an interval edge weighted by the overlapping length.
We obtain 1.30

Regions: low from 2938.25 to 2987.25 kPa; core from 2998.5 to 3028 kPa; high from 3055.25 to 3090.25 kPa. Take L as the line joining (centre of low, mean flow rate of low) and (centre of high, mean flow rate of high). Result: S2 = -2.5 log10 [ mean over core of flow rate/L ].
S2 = 0.26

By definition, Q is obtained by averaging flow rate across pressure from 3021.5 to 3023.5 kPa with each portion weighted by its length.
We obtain 162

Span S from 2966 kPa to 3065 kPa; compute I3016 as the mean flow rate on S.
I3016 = 209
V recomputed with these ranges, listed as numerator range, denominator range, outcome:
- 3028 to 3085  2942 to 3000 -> 1.24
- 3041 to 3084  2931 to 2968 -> 1.15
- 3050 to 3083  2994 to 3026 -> 1.44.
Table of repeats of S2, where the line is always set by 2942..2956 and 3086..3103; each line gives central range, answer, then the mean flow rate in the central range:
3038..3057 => -0.20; 259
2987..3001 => 0.34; 162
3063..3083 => -0.21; 259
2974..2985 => 0.12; 200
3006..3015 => 0.09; 202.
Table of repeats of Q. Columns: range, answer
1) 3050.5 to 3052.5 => 265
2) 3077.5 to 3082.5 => 248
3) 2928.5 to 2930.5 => 234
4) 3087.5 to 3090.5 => 217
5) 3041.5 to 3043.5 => 260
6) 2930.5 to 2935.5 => 229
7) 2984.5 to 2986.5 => 169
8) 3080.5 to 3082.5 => 247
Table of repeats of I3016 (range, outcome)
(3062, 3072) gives 264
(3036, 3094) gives 251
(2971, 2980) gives 215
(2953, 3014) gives 196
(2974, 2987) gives 194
